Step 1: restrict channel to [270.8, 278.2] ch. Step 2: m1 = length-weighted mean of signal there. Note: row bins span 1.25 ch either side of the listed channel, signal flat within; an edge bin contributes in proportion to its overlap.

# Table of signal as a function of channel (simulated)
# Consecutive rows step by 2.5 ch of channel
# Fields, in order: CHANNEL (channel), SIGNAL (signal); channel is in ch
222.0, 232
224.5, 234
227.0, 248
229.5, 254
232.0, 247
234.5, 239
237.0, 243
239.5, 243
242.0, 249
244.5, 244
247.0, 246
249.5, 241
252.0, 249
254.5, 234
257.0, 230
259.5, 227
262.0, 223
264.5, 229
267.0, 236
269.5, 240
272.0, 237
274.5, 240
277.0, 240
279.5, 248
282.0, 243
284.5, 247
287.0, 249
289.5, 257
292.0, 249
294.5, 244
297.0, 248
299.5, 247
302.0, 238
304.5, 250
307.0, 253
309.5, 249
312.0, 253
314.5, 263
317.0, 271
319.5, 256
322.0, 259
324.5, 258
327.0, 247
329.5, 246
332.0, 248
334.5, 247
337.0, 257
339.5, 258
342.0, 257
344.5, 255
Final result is 239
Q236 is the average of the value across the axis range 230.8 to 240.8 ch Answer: 243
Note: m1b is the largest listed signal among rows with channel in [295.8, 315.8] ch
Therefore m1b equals 263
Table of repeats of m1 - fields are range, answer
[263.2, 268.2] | 232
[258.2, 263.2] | 225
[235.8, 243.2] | 245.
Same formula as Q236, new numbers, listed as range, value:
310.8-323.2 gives 260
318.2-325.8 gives 258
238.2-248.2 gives 245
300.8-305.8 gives 244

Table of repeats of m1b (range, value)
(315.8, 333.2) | 271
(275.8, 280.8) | 248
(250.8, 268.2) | 249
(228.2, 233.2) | 254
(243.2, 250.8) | 246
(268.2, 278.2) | 240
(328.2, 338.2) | 257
